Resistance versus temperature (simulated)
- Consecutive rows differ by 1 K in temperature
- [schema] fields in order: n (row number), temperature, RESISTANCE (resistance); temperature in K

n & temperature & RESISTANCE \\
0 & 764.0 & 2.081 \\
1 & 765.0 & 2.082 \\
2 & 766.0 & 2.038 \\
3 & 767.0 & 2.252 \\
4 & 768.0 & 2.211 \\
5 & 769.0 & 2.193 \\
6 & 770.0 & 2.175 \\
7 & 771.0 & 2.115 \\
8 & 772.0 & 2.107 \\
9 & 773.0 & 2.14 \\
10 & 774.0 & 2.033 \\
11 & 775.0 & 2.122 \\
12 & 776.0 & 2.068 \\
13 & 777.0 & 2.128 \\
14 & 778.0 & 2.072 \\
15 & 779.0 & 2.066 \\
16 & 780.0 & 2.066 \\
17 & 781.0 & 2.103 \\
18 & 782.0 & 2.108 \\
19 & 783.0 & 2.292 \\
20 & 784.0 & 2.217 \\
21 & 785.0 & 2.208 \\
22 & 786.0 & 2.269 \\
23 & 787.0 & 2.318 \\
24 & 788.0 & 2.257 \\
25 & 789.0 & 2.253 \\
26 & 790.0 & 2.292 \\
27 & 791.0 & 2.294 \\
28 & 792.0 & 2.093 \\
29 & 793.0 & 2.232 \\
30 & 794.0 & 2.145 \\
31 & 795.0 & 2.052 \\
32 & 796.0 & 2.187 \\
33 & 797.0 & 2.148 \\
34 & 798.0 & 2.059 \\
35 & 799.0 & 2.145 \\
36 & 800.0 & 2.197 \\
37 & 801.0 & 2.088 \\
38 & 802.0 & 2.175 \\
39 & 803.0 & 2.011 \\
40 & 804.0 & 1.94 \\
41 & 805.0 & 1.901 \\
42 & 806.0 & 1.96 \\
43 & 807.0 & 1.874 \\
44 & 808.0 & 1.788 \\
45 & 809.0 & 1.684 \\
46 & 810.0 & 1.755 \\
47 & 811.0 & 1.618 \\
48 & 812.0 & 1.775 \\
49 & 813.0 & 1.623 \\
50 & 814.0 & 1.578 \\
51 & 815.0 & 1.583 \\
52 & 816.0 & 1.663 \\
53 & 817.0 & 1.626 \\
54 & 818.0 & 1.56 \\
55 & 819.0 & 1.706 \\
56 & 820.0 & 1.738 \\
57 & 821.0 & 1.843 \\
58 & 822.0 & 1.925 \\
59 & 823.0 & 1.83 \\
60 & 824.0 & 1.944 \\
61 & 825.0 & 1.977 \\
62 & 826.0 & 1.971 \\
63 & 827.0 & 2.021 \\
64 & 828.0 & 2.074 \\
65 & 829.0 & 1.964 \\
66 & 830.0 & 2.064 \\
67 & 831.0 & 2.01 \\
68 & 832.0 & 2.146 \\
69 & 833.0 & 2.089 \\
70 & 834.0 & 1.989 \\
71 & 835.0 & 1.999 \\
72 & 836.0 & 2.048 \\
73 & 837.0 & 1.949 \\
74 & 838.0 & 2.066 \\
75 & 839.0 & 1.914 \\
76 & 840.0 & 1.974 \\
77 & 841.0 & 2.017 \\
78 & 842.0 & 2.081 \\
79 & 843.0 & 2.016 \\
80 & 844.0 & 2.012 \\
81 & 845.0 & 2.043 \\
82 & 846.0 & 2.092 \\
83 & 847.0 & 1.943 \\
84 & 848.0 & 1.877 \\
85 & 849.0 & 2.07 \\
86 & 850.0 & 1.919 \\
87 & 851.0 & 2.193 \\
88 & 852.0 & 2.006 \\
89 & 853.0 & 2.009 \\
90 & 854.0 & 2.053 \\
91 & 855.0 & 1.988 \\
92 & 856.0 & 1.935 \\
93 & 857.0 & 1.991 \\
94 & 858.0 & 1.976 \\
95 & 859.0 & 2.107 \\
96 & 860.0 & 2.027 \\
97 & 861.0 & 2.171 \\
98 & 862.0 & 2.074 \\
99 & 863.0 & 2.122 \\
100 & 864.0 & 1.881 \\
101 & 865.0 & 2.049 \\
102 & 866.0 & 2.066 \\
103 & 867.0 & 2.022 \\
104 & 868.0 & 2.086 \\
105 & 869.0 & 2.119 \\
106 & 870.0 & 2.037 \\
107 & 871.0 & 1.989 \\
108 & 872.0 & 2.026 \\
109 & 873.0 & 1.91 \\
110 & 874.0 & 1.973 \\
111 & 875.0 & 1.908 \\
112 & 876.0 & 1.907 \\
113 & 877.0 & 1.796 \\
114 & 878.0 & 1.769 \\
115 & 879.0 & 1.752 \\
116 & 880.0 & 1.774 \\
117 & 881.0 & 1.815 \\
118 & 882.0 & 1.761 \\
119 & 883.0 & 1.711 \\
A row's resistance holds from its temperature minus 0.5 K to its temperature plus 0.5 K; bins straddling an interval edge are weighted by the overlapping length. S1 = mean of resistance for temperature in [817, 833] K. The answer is 1.91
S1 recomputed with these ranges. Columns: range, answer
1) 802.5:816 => 1.77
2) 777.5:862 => 2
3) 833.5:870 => 2.02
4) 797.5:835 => 1.89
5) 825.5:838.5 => 2.03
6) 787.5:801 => 2.18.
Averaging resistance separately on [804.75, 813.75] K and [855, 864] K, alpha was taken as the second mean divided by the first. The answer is 1.2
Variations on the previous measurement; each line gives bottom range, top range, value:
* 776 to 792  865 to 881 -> 0.89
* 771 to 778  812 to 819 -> 0.77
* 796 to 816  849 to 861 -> 1.07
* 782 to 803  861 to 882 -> 0.89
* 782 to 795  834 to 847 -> 0.90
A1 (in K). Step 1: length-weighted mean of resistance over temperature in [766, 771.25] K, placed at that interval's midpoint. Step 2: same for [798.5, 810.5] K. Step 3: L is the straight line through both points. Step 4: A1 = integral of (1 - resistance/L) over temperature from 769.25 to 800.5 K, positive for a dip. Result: -1.25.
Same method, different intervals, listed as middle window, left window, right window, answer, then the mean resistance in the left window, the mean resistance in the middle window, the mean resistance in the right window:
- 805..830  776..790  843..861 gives 3.53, 2.18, 1.8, 2.02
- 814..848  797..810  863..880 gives 0.72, 1.98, 1.93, 1.96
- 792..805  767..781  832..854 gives -0.14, 2.12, 2.11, 2.02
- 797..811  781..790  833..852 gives 1.31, 2.24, 1.96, 2.01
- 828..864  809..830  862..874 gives -1.98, 1.79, 2.03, 2.03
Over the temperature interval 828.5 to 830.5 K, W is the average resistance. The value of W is 2.01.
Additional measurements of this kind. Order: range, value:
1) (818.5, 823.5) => 1.81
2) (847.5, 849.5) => 1.97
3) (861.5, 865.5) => 2.03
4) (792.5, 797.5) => 2.15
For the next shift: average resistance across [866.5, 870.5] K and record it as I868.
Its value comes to 2.07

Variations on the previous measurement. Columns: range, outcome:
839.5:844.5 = 2.02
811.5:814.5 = 1.66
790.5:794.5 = 2.19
